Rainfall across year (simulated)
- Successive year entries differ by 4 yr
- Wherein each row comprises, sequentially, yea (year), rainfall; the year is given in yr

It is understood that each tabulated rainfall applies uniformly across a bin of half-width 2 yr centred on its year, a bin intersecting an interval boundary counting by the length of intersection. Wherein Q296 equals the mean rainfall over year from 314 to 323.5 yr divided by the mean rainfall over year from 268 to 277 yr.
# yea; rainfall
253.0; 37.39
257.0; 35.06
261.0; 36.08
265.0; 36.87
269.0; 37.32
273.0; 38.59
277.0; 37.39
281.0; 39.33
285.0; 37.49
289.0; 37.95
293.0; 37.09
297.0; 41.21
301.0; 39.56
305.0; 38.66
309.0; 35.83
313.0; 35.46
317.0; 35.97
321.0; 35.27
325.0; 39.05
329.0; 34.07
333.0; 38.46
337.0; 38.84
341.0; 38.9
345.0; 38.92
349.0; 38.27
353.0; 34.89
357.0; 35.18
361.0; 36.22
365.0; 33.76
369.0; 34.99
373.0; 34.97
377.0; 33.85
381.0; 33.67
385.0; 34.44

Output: 0.9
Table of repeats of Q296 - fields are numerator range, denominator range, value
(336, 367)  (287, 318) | 0.97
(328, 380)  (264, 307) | 0.95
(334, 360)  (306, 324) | 1.04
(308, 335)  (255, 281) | 0.98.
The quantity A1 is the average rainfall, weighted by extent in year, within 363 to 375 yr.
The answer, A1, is 34.6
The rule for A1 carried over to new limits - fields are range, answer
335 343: 38.9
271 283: 38.4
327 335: 36.3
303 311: 37.2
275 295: 37.9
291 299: 39.2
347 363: 36.1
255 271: 36.3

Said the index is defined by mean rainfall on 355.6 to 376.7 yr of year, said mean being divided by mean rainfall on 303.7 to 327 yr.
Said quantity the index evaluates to 1.0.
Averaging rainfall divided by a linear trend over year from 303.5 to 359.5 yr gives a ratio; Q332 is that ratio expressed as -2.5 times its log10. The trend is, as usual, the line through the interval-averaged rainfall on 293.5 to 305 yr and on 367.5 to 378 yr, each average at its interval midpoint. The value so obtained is 0.01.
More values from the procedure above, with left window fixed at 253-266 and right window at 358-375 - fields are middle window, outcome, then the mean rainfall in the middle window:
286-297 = -0.070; 38.2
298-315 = -0.058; 37.6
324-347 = -0.079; 38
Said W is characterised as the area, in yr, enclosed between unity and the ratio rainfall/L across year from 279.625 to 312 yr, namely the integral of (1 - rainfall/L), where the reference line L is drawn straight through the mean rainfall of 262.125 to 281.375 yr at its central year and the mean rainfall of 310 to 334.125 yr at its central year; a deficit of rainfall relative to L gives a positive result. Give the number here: -1.1 yr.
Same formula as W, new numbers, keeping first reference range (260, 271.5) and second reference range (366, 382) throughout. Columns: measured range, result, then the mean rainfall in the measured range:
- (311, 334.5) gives -0.51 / 36.3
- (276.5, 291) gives -0.65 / 38.1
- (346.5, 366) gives -0.59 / 35.8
